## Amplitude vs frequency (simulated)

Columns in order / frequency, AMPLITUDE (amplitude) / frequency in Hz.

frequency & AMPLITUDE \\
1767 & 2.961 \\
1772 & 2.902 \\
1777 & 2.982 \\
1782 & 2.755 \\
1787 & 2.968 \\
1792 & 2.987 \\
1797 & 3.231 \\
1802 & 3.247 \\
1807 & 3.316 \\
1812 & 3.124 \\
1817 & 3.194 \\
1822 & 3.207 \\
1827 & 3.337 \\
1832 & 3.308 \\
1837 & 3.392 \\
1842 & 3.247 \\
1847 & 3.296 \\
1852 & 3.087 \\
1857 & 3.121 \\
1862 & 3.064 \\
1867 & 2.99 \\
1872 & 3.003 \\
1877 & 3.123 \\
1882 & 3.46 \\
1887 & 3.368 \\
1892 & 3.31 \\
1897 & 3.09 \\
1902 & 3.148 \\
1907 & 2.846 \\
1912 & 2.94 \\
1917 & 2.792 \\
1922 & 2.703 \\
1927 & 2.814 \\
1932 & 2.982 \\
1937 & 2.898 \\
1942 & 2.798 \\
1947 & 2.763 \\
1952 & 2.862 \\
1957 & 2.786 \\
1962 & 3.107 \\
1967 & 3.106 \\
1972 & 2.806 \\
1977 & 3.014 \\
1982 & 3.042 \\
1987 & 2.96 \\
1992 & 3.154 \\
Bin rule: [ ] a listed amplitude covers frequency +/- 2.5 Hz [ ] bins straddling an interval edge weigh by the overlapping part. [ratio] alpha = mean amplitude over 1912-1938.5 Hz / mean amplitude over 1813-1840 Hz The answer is 0.9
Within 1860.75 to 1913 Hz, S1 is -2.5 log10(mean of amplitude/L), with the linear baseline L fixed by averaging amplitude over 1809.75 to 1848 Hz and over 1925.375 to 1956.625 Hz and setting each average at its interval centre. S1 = -0.03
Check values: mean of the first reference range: 3.26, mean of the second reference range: 2.85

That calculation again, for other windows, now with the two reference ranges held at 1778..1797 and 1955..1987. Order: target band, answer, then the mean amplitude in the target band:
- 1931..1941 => 0.02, 2.91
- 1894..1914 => -0.02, 3.02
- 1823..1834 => -0.12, 3.31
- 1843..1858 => -0.08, 3.18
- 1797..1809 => -0.11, 3.27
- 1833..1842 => -0.13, 3.34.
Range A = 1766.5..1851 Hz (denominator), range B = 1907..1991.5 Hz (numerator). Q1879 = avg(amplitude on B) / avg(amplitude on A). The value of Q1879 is 0.92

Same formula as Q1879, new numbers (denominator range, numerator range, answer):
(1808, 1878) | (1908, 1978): 0.91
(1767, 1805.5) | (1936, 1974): 0.96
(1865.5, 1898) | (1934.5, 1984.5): 0.91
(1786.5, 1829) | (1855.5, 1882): 0.97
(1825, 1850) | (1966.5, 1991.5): 0.90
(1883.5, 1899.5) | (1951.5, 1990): 0.91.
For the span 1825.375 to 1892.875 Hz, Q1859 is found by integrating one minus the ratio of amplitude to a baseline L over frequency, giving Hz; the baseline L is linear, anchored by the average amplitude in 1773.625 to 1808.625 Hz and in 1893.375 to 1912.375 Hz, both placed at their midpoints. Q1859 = -3.9 Hz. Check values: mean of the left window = 3.06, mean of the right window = 3.03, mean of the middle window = 3.22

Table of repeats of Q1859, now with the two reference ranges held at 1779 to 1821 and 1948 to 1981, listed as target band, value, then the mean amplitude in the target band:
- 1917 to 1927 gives 0.78 Hz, 2.75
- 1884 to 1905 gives -1.49 Hz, 3.23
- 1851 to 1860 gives -0.16 Hz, 3.1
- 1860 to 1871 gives 0.07 Hz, 3.02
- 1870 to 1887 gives -1.12 Hz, 3.23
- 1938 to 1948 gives 0.55 Hz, 2.8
